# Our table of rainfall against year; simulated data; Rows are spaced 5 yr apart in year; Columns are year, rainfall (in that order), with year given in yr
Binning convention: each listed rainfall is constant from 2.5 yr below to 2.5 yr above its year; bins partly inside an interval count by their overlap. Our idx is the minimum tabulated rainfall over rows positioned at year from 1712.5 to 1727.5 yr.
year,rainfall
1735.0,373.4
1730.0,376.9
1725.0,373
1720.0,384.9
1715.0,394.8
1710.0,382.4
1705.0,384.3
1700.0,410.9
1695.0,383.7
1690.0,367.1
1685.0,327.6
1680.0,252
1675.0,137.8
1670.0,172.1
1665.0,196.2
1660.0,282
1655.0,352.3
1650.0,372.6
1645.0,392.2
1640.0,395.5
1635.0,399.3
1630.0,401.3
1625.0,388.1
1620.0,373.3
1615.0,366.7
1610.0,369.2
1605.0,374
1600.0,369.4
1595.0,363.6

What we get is 373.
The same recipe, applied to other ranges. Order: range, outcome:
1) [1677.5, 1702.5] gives 252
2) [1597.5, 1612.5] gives 369.2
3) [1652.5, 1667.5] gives 196.2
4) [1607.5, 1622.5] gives 366.7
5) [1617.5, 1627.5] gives 373.3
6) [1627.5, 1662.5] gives 282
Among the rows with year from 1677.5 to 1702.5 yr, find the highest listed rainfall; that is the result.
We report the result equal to 410.9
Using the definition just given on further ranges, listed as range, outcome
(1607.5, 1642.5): 401.3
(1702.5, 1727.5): 394.8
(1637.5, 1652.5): 395.5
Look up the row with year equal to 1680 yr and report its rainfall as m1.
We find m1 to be 252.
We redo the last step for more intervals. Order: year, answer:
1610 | 369.2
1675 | 137.8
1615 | 366.7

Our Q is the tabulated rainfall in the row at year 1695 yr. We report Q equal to 383.7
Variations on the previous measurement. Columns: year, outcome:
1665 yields 196.2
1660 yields 282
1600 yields 369.4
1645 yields 392.2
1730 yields 376.9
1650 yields 372.6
